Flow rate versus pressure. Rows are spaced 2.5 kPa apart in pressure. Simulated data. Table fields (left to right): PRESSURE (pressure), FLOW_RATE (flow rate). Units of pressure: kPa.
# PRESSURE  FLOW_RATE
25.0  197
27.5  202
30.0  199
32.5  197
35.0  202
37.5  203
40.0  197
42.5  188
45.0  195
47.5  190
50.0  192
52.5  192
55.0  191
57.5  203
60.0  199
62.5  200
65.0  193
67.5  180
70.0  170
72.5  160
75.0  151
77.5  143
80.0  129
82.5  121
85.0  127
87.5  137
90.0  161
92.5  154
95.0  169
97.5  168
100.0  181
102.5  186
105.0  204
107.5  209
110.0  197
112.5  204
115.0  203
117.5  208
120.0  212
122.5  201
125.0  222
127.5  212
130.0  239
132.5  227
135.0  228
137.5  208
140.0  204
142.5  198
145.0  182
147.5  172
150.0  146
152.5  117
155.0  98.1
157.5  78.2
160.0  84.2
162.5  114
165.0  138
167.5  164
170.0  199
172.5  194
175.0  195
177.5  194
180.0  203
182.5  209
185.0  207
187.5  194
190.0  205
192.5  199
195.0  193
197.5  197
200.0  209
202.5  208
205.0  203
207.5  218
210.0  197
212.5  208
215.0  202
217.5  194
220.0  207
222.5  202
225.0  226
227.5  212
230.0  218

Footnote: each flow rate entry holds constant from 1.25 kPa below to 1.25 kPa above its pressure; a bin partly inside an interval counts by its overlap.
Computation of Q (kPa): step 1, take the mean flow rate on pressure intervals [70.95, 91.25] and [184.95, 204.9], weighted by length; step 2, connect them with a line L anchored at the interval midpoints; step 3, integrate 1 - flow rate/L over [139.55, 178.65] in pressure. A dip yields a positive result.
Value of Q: 6.15 kPa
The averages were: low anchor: 142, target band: 154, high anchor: 201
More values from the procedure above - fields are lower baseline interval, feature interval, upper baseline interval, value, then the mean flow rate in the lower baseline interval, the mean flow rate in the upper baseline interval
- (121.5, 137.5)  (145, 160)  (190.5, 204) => 6.33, 221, 201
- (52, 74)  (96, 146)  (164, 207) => -3.54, 187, 196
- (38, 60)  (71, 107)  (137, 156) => 4.76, 194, 165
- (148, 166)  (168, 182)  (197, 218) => -4.86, 113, 205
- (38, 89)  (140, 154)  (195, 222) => 1.85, 173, 204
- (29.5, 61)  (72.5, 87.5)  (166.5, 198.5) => 4.55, 196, 197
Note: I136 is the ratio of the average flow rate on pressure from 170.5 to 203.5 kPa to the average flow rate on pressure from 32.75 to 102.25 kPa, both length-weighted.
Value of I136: 1.1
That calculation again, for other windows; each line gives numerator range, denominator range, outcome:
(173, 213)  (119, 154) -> 1.03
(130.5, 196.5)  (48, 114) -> 1.01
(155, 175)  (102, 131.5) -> 0.67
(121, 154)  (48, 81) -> 1.10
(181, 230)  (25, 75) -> 1.07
